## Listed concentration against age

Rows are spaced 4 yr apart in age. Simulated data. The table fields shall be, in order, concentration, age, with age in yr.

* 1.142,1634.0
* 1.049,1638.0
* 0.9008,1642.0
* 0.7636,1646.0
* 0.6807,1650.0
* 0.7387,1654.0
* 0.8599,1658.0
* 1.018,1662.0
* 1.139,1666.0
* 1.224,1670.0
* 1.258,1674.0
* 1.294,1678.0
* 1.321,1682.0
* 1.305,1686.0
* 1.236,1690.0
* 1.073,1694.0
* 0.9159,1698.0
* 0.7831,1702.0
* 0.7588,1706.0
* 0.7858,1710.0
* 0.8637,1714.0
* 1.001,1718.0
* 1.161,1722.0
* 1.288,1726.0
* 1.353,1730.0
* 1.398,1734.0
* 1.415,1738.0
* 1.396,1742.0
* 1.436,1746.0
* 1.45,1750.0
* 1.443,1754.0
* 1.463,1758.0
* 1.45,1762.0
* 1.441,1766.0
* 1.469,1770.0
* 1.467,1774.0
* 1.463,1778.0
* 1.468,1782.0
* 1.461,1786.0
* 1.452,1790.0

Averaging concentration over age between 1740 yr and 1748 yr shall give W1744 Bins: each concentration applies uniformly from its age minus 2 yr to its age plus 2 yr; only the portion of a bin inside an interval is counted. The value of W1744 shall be 1.42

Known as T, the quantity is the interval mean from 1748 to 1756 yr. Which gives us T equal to 1.45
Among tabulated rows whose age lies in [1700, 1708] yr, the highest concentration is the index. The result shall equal 0.7831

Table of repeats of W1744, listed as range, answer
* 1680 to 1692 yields 1.29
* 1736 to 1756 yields 1.43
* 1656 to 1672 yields 1.06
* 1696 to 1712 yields 0.811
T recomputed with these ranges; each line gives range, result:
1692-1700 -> 0.994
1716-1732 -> 1.2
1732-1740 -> 1.41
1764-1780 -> 1.46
